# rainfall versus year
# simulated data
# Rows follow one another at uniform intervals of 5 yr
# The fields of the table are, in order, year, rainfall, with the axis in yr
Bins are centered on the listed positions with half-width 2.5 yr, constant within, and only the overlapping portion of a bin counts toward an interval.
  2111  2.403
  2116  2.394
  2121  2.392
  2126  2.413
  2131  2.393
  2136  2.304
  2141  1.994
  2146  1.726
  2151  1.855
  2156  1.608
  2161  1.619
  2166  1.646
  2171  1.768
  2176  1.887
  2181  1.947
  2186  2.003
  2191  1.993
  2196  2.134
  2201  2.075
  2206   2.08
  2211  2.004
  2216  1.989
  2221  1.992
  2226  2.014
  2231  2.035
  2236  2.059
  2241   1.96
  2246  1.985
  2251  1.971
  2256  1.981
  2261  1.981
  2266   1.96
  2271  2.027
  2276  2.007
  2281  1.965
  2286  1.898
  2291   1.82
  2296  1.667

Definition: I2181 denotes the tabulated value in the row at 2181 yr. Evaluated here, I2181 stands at 1.947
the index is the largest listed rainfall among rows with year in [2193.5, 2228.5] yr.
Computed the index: 2.134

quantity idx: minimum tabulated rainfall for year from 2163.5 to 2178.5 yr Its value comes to 1.646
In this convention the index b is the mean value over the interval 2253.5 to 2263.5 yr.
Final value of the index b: 1.98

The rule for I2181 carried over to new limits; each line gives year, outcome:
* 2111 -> 2.403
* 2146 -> 1.726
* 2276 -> 2.007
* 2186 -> 2.003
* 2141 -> 1.994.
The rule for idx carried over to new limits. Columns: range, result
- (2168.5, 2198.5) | 1.768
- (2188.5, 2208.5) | 1.993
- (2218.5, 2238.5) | 1.992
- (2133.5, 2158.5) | 1.608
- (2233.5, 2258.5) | 1.96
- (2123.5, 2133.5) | 2.393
